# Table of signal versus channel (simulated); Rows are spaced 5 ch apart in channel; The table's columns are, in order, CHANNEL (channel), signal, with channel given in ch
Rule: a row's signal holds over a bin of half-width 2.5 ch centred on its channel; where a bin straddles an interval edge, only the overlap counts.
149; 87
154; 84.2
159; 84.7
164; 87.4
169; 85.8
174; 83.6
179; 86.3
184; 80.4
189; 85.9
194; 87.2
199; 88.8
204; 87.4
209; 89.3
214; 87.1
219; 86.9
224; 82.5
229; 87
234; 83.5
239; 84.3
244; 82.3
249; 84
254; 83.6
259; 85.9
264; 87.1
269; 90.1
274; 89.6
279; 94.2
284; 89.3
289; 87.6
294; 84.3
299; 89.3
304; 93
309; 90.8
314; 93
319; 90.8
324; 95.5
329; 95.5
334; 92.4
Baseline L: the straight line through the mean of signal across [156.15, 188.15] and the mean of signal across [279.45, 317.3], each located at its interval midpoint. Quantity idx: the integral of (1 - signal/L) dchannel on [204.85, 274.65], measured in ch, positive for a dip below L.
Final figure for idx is 1.3 ch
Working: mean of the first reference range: 84.8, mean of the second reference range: 89.9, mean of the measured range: 85.9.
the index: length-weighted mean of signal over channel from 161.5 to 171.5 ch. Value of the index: 86.6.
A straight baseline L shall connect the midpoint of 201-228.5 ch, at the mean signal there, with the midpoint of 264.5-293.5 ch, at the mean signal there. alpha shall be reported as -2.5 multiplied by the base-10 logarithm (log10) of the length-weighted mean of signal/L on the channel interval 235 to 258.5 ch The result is 0.06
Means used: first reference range 86.7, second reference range 89.5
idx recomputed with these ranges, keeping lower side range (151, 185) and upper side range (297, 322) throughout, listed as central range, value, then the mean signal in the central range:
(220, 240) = 0.7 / 84.5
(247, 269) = 0.8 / 85.7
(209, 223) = 0.0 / 86.9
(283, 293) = 0.3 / 87.7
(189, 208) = -0.3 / 87.7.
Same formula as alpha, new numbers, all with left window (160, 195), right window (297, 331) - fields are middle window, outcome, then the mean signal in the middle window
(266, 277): 0.00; 89.9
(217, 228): 0.03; 84.9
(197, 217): -0.02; 88.1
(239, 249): 0.07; 83.2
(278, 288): 0.00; 90.8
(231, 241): 0.05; 84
